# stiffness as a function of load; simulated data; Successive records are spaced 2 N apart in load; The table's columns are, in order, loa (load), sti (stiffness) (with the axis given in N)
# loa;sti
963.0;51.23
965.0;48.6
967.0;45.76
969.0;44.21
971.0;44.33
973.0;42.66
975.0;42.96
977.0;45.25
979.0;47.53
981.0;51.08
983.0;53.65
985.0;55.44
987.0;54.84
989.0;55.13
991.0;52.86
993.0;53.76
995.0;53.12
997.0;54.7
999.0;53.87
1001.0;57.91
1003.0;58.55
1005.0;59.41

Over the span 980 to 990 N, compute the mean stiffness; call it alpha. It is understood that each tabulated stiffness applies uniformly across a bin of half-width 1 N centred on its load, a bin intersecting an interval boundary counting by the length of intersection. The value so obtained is 54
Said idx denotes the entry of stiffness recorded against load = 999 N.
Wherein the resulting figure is 53.87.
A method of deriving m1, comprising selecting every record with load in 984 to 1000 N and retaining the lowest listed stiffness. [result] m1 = 52.86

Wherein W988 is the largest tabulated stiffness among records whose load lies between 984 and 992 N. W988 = 55.44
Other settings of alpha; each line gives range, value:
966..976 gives 44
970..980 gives 44.5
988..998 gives 53.9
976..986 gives 50.6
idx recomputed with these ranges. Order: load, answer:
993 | 53.76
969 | 44.21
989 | 55.13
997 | 54.7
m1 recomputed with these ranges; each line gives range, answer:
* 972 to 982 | 42.66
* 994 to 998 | 53.12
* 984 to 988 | 54.84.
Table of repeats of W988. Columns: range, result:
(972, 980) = 47.53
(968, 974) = 44.33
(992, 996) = 53.76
